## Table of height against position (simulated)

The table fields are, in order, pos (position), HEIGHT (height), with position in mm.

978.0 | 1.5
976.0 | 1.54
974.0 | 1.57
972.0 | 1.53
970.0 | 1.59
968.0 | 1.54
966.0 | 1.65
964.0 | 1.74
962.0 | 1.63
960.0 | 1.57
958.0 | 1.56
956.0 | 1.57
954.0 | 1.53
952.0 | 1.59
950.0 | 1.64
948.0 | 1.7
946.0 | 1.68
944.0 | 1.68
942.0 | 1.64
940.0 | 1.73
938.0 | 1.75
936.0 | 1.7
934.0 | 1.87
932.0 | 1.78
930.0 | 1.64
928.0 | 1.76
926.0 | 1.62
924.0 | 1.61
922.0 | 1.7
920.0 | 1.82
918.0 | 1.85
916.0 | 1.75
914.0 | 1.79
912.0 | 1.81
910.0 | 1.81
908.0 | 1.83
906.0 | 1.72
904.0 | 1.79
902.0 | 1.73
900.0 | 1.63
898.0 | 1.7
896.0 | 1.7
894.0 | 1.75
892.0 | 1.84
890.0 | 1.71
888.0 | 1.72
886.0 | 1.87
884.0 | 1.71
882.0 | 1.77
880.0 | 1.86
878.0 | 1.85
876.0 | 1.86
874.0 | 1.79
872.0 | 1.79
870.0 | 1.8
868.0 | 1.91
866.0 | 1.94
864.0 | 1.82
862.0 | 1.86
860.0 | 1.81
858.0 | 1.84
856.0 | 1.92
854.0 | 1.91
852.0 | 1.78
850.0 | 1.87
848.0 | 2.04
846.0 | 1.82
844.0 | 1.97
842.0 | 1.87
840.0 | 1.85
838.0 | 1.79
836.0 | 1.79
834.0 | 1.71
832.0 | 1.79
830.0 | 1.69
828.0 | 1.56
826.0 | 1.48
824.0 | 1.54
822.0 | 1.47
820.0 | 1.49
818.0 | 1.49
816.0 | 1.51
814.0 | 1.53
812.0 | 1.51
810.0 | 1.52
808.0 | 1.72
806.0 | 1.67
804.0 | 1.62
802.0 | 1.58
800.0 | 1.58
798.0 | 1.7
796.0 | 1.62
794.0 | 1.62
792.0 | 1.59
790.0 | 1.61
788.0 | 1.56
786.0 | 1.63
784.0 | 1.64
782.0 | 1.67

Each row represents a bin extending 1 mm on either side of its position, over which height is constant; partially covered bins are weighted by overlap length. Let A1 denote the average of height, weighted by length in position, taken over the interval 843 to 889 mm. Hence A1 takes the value 1.85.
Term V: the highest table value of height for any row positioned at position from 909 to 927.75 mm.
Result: 1.85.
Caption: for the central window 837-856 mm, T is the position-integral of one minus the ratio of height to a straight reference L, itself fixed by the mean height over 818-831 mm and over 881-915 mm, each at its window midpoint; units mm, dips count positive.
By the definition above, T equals -3.3 mm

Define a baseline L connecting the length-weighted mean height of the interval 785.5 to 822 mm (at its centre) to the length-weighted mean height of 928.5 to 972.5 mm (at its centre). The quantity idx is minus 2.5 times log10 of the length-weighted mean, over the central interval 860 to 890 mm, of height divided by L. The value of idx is -0.13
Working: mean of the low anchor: 1.58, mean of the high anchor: 1.65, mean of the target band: 1.82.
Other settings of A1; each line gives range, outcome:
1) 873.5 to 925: 1.77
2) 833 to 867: 1.86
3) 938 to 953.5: 1.67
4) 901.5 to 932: 1.75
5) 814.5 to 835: 1.57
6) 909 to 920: 1.8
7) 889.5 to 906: 1.73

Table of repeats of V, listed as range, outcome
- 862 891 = 1.94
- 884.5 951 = 1.87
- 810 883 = 2.04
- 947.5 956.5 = 1.7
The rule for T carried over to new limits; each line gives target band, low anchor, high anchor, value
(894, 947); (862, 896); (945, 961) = -1.3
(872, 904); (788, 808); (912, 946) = -1.3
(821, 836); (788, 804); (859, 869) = 1.0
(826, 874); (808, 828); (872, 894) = -4.9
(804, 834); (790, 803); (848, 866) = 2.3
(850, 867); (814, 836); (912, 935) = -2.3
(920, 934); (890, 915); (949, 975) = -0.2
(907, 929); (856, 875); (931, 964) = -0.4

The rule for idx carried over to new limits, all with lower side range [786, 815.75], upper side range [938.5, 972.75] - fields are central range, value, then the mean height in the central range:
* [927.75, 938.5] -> -0.08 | 1.75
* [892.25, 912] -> -0.08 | 1.75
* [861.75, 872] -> -0.16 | 1.86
